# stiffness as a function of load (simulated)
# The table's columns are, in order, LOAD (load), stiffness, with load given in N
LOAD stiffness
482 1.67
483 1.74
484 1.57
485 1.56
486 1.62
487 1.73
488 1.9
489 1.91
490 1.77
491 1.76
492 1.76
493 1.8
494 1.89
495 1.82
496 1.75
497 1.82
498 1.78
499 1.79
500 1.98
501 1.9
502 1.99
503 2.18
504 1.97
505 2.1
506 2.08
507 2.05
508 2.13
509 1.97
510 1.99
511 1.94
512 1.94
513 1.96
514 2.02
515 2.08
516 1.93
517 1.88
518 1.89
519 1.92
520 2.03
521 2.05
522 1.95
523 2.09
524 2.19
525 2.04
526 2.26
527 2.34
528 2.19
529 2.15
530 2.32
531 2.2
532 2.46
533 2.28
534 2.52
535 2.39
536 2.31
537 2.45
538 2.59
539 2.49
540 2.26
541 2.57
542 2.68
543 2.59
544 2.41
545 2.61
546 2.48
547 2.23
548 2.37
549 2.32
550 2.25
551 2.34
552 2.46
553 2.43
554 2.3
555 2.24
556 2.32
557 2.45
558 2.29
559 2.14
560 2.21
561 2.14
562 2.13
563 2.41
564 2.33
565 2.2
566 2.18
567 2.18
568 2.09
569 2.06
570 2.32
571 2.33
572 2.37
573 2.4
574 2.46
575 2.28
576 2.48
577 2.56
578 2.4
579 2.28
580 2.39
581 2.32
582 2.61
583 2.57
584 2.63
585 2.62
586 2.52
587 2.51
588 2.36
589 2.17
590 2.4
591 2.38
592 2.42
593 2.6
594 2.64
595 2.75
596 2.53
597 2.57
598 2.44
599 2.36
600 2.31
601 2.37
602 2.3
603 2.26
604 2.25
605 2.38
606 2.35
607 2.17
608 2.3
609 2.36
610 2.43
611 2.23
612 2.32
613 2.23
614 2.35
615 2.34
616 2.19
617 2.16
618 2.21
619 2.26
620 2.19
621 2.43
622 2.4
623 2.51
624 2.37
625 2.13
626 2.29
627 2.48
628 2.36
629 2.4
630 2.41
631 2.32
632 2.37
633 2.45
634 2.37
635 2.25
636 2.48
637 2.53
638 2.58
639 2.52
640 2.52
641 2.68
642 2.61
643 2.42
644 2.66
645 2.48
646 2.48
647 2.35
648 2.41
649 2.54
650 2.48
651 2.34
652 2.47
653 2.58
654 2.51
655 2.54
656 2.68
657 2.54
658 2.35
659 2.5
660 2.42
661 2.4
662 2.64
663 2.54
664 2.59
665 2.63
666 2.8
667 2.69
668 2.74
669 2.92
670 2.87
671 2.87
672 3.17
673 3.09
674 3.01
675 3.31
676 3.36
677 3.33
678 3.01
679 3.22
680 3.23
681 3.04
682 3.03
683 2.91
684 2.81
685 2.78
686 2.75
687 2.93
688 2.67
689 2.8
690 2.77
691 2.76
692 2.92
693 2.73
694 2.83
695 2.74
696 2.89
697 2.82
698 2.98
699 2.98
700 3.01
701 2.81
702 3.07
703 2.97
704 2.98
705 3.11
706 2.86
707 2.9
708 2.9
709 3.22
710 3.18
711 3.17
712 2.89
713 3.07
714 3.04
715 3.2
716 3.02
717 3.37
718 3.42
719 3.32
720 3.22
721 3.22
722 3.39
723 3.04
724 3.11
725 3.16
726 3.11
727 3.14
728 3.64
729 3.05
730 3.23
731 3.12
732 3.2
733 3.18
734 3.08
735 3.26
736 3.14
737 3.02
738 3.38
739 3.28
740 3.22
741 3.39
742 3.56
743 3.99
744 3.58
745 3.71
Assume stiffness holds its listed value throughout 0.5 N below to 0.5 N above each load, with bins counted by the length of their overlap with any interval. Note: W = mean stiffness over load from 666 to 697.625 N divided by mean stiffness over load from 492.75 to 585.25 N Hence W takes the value 1.32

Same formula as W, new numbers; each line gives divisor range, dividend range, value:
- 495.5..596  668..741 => 1.35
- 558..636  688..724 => 1.28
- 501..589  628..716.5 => 1.22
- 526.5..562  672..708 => 1.25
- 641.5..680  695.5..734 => 1.15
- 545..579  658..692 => 1.24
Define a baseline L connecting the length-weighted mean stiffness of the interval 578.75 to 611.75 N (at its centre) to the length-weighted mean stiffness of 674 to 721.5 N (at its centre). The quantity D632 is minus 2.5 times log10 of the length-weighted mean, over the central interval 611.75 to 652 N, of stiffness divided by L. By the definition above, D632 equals 0.10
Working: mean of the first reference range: 2.42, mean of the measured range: 2.4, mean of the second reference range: 3.01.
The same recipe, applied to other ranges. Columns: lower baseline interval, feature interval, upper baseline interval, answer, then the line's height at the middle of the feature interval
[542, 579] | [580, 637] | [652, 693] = 0.067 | 2.54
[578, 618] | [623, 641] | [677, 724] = 0.079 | 2.6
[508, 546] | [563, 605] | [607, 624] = -0.056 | 2.27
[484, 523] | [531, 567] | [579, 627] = -0.116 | 2.12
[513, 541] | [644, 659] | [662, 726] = 0.122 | 2.78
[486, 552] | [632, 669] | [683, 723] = 0.089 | 2.74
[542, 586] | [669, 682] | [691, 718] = -0.092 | 2.86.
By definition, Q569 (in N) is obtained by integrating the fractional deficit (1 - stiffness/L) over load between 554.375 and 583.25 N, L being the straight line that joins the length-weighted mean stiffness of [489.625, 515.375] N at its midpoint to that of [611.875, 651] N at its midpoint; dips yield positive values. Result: -1.9 N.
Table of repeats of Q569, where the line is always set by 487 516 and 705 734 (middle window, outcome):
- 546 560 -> -0.7 N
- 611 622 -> 1.3 N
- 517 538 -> -1.3 N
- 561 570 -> 0.3 N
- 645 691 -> 1.8 N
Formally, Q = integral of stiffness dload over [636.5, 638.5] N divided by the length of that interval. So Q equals 2.55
